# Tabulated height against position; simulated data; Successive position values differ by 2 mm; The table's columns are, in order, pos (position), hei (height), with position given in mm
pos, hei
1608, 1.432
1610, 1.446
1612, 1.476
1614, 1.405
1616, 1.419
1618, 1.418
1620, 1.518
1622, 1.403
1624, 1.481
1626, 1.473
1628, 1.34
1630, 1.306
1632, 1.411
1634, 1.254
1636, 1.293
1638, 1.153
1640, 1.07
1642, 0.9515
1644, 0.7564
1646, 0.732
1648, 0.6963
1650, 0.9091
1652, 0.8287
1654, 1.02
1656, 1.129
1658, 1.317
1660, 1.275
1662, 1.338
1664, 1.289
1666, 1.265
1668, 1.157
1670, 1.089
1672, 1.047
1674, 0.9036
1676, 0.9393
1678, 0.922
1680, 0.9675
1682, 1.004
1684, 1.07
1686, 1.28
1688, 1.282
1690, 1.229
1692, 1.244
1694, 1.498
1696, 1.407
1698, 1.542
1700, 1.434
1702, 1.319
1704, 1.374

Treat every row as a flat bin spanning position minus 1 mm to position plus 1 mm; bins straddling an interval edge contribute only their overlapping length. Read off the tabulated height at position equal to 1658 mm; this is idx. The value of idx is 1.317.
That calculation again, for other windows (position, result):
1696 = 1.407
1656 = 1.129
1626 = 1.473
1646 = 0.732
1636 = 1.293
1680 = 0.9675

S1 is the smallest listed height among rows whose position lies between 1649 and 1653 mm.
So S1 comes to 0.8287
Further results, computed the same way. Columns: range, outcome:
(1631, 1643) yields 0.9515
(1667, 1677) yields 0.9036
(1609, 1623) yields 1.403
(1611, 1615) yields 1.405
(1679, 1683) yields 0.9675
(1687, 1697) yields 1.229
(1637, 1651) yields 0.6963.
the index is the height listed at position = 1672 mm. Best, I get 1.047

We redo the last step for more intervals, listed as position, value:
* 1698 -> 1.542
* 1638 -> 1.153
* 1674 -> 0.9036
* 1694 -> 1.498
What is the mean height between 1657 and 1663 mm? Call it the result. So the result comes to 1.31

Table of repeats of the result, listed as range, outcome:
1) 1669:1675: 1.01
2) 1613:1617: 1.41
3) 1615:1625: 1.45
